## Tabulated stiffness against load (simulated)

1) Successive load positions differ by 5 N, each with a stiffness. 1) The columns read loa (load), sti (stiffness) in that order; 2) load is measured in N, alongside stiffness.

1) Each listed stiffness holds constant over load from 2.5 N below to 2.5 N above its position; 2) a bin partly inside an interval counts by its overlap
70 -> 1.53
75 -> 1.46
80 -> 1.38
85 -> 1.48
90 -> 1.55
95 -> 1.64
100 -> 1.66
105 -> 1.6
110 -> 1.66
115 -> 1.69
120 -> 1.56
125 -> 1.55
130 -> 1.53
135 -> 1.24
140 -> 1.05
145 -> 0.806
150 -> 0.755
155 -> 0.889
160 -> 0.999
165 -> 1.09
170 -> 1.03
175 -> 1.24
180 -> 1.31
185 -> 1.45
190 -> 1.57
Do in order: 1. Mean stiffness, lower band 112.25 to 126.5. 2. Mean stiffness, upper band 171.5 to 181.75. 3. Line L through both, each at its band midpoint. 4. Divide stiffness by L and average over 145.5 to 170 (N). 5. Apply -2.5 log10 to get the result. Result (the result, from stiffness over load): 0.41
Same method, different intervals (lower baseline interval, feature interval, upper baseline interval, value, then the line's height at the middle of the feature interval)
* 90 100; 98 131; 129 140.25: -0.11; 1.46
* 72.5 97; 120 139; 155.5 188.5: -0.07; 1.34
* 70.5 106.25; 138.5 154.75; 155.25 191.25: 0.46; 1.31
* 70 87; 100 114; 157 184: -0.21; 1.36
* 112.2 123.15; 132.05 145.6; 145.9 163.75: 0.12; 1.2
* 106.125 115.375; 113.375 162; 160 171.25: 0.15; 1.36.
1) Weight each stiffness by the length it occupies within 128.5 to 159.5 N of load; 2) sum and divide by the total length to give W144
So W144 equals 1.03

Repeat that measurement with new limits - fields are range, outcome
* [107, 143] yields 1.46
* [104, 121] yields 1.64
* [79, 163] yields 1.35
